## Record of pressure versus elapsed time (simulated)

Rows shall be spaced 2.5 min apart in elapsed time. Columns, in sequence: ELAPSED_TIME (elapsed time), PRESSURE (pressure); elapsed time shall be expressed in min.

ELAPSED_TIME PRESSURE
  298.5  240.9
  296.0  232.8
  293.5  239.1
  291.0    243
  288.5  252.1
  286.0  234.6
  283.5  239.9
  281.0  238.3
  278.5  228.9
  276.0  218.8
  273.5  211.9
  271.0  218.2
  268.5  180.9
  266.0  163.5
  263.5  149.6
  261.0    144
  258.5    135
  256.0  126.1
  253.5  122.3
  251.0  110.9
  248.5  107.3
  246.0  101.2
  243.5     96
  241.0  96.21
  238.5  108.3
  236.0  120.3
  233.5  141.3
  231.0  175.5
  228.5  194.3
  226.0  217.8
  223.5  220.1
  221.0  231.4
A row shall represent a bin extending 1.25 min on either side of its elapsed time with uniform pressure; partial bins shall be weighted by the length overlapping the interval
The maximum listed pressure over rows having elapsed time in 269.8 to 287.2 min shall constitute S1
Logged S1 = 239.9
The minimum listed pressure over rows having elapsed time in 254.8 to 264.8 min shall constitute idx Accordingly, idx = 126.1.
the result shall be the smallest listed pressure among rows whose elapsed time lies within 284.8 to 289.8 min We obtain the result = 234.6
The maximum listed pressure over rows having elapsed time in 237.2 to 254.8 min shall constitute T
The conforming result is 122.3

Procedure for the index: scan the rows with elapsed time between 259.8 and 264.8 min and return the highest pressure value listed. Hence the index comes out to 149.6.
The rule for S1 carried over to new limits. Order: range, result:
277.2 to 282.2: 238.3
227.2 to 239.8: 194.3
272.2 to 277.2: 218.8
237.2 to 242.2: 108.3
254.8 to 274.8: 218.2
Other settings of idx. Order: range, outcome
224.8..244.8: 96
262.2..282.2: 149.6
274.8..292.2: 218.8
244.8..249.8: 101.2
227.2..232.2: 175.5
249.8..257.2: 110.9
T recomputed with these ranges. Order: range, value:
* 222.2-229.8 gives 220.1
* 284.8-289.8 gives 252.1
